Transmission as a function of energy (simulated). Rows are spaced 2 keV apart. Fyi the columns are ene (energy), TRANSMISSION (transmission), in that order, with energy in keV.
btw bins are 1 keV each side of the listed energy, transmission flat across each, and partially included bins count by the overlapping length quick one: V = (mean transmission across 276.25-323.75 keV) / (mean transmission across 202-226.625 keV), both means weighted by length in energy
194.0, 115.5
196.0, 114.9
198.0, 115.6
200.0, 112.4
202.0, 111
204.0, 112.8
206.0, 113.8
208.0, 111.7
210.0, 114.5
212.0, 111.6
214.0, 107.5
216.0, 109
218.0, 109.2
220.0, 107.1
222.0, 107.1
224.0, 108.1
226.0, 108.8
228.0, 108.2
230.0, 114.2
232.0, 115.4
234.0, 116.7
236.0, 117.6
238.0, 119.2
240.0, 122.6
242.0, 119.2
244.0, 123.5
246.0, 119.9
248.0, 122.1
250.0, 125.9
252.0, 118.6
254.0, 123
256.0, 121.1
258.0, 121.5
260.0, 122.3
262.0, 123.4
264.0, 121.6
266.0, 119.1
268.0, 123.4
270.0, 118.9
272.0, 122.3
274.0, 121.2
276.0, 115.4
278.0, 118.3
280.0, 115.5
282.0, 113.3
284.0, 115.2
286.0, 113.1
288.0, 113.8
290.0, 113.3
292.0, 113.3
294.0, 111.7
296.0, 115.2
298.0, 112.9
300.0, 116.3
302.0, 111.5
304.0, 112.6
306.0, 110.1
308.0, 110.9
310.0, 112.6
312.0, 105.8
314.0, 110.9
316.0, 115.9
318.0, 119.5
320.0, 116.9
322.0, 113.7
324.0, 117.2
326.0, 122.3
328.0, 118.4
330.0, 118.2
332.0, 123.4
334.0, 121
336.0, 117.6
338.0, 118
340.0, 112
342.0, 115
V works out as 1.03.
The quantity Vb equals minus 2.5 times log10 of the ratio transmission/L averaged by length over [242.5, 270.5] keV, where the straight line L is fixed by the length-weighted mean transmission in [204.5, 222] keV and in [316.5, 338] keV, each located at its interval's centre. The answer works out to -0.08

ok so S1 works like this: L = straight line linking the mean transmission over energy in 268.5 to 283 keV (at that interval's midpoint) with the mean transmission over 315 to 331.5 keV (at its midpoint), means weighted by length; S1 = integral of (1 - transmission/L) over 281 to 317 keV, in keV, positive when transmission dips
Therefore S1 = 1.6 keV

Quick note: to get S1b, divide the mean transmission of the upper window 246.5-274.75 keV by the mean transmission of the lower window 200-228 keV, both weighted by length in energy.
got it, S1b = 1.10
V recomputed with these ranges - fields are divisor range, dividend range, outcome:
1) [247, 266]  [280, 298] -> 0.93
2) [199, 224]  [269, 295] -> 1.05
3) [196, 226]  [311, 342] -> 1.05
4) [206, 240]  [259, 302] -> 1.04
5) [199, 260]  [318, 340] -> 1.03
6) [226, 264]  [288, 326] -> 0.95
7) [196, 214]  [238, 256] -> 1.08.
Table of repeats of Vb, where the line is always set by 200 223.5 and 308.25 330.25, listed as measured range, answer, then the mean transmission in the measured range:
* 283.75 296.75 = 0.00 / 114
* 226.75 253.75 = -0.07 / 119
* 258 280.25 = -0.07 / 120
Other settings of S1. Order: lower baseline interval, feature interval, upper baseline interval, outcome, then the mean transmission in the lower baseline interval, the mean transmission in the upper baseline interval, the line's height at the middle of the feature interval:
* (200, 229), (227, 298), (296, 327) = -3.91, 110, 114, 112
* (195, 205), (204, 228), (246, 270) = 1.19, 113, 122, 116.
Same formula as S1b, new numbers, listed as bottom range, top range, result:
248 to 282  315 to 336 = 0.98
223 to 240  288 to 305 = 0.99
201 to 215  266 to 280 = 1.07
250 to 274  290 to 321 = 0.93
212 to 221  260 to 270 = 1.12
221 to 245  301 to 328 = 0.99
